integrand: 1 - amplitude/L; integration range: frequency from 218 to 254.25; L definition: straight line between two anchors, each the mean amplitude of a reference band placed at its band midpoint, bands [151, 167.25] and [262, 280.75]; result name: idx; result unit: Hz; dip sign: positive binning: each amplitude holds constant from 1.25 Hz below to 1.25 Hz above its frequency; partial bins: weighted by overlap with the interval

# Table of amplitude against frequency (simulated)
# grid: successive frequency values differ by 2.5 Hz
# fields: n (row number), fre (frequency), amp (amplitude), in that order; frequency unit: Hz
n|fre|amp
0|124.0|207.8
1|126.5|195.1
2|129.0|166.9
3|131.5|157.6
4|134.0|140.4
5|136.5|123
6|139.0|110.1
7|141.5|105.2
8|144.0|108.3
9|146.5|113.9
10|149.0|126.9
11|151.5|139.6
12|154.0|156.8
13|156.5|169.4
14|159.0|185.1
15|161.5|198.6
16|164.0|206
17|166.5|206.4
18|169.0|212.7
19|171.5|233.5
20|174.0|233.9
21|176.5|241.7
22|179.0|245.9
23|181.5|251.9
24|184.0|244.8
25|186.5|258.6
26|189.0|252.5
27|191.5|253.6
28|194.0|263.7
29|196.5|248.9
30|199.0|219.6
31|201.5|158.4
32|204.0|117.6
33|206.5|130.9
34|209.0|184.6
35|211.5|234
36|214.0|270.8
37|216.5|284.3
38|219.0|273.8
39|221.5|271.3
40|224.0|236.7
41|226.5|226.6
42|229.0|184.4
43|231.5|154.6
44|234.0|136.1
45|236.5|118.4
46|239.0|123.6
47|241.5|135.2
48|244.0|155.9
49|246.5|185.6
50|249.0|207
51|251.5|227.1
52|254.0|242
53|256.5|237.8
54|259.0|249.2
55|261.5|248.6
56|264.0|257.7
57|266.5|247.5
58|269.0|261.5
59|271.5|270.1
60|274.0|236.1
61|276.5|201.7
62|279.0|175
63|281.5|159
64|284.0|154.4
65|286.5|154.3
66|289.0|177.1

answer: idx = 4.5 Hz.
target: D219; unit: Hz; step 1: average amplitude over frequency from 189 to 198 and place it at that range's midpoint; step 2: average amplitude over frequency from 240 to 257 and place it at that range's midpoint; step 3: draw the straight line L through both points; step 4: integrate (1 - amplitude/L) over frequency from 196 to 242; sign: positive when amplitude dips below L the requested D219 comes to 6.5 Hz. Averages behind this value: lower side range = 254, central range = 195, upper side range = 196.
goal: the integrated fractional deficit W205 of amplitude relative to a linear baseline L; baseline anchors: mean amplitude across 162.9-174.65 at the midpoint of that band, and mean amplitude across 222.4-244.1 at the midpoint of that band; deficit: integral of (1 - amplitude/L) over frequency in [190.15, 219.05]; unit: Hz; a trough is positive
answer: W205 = -4.5 Hz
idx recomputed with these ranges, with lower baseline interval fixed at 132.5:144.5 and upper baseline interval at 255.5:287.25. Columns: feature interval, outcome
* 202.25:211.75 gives 0.7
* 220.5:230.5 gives -2.3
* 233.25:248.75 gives 4.0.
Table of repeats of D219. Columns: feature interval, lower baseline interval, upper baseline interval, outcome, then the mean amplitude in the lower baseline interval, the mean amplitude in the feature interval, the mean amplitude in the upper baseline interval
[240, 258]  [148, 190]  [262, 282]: 2.2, 210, 198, 229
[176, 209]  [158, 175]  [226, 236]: -4.4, 211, 220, 167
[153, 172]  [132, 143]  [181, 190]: -0.5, 122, 195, 252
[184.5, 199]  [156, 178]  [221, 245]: -4.1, 211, 252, 171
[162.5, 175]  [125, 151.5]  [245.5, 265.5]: -4.4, 136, 218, 233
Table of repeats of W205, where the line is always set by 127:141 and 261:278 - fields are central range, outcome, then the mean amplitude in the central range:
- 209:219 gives -2.57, 255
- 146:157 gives 0.94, 141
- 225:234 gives 1.32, 183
